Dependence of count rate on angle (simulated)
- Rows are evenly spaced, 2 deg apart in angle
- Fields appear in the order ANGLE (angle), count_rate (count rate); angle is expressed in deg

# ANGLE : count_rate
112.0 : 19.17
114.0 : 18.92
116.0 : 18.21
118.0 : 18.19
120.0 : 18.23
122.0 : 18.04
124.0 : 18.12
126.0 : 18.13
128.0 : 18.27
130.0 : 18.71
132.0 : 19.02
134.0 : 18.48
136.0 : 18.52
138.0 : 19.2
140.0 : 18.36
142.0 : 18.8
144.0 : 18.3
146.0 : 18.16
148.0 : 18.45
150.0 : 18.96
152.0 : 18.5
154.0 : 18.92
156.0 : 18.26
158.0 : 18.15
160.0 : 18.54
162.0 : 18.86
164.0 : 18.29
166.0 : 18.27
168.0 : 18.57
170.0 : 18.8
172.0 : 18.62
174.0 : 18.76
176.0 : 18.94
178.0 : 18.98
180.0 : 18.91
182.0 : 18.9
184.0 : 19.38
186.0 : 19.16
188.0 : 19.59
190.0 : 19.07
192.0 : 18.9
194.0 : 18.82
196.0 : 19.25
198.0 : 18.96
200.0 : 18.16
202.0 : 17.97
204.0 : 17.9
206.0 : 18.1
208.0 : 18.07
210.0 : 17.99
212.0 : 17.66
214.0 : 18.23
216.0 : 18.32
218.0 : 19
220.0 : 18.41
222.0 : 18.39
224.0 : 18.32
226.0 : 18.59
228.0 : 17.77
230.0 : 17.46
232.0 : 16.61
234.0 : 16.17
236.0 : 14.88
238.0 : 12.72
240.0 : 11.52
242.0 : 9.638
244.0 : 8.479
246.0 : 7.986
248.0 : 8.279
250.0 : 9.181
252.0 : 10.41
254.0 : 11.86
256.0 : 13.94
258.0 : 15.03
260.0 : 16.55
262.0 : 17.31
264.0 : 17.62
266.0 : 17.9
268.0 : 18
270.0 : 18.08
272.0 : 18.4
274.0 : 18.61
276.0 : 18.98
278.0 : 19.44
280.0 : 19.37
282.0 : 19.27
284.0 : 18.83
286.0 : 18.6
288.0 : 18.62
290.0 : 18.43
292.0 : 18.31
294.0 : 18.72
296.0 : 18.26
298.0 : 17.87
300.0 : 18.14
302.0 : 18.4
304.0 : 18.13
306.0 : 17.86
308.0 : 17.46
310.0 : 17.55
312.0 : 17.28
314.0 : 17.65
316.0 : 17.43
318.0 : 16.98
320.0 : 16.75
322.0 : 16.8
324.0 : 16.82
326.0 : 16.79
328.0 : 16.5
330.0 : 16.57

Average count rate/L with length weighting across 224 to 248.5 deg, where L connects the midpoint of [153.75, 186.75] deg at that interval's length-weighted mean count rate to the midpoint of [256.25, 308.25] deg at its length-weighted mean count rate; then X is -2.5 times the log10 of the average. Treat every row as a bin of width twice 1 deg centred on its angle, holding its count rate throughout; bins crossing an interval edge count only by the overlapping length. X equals 0.323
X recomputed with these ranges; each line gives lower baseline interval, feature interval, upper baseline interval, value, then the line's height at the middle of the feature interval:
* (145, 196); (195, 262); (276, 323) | 0.19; 18.5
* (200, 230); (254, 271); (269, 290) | 0.13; 18.6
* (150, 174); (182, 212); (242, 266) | -0.15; 16.3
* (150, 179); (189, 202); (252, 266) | -0.08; 17.5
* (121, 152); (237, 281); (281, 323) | 0.24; 18.1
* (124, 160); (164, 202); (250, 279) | -0.06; 17.8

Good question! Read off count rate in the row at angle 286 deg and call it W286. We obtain 18.6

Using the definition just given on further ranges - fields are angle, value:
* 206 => 18.1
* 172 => 18.62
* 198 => 18.96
